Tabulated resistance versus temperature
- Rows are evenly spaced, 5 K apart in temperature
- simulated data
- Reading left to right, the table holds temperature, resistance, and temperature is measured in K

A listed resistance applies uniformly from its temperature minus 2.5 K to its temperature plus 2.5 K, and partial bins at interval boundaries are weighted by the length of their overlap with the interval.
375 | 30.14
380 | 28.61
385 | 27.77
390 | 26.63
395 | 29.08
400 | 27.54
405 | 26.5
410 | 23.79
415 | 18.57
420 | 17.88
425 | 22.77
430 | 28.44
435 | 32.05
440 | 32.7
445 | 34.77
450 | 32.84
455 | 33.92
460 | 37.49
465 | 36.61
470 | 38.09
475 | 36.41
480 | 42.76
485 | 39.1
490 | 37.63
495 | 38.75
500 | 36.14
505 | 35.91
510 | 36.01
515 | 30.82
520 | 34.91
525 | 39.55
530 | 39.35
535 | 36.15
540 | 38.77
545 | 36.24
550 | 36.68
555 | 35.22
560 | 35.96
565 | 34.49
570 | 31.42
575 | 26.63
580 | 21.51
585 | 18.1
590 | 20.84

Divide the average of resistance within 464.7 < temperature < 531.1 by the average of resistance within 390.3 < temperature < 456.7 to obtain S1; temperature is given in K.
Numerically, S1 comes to 1.35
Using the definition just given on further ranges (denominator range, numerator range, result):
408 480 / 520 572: 1.18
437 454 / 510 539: 1.08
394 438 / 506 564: 1.44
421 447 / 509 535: 1.23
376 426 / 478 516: 1.48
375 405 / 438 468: 1.24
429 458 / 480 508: 1.16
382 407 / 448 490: 1.35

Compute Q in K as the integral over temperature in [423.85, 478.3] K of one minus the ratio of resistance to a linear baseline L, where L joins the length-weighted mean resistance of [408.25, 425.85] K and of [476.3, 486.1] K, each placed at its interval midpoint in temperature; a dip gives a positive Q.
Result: -4.9 K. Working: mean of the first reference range 20.4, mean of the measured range 33.7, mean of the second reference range 40.6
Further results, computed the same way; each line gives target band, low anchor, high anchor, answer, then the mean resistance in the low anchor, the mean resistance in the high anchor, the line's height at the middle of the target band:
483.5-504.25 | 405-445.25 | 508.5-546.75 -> -2.95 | 25.9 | 36.5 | 33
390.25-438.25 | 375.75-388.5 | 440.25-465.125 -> 8.99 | 28.3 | 34.8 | 31.3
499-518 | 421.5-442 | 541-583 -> -2.43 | 28.4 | 32.3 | 30.7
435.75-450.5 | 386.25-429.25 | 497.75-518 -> -2.80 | 24.4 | 34.7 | 28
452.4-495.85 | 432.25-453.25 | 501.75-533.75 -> -4.39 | 33.1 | 36.1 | 34.3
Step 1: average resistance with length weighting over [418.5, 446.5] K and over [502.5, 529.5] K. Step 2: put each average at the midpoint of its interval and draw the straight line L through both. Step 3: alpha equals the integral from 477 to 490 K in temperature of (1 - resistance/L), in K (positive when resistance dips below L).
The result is -2.9 K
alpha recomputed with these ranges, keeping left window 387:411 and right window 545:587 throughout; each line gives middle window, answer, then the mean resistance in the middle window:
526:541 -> -4.2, 38.2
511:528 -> -3.3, 35.3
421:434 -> 1.0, 25.5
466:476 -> -3.1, 37.3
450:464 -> -3.5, 35.3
